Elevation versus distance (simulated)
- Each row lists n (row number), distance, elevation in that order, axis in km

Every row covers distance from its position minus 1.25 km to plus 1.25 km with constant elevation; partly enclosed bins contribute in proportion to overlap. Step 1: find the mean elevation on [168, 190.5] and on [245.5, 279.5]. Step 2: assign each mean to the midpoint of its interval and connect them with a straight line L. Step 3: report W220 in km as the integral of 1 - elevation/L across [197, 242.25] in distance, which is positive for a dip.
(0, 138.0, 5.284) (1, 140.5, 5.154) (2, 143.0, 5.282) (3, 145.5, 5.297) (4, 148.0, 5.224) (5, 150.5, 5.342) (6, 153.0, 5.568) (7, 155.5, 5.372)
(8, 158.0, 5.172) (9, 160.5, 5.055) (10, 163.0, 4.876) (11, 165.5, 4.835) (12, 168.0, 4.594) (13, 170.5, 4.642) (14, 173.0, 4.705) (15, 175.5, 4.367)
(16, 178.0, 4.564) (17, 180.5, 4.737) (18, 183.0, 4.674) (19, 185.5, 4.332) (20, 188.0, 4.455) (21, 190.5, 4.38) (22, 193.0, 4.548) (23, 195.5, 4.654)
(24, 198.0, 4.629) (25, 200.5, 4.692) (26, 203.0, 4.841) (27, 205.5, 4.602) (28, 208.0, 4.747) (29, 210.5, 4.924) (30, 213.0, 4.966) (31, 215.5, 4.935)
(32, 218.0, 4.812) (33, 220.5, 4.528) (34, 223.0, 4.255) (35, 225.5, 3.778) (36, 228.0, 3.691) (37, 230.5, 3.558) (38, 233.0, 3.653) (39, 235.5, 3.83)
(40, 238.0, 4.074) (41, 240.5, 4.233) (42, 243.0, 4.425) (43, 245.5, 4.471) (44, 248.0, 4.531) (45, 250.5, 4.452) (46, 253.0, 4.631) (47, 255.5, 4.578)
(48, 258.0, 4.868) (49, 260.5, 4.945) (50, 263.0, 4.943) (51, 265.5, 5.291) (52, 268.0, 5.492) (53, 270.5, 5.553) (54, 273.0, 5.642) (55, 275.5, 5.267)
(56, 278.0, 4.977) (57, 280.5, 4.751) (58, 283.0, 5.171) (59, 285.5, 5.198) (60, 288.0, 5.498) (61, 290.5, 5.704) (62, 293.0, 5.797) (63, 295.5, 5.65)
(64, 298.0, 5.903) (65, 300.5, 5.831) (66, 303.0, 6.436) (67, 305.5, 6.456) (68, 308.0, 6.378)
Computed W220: 3.7 km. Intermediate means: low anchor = 4.55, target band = 4.37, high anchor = 4.99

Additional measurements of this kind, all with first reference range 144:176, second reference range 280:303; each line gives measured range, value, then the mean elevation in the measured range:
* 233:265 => 5.4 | 4.48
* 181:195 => 1.7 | 4.5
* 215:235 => 4.5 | 4.11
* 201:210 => 0.8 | 4.74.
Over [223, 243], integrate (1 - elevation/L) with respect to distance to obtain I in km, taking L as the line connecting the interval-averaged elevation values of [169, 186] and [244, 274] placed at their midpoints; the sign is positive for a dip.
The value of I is 3.9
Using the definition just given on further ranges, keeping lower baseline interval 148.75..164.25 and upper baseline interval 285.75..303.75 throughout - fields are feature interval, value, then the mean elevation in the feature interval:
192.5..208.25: 2.13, 4.67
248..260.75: 2.18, 4.66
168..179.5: 1.57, 4.58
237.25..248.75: 2.52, 4.35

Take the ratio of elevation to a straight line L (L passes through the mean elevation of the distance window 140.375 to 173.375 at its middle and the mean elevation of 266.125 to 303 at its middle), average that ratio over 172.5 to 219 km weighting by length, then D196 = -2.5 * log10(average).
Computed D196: 0.12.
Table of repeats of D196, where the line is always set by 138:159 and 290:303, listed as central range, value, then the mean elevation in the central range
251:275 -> 0.13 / 5.09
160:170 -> 0.12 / 4.81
